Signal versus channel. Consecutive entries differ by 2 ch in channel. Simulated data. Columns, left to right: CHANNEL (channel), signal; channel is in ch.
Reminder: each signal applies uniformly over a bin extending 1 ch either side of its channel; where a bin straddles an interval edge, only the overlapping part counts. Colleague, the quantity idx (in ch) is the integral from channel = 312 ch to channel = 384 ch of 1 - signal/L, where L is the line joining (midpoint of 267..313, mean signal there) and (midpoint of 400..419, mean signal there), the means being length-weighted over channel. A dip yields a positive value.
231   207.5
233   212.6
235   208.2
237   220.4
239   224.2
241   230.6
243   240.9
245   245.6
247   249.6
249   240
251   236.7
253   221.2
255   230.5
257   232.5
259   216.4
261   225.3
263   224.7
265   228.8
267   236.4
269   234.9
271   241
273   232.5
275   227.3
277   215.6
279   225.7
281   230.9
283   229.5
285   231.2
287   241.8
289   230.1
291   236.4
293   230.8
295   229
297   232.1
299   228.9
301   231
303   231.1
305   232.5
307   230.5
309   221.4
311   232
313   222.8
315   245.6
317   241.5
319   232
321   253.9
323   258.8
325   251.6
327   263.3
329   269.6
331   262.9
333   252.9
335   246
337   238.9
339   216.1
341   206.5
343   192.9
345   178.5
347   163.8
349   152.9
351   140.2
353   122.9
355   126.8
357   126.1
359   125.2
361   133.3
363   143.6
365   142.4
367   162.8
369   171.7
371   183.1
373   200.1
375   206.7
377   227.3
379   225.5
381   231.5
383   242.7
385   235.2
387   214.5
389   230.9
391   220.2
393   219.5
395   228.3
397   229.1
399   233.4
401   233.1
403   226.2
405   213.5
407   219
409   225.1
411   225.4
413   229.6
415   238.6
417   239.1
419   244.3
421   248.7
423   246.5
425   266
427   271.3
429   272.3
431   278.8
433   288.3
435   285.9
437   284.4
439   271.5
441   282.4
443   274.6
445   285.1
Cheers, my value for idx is 8.77 ch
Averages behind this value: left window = 231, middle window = 202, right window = 229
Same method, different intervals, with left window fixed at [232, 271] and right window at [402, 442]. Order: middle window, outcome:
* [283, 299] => 0.2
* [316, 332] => -1.0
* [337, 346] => 1.4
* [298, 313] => 0.5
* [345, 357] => 4.9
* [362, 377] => 4.2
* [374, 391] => 1.4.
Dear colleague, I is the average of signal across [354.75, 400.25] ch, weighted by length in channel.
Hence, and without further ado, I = 195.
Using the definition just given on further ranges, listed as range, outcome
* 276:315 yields 230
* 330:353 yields 201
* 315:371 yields 196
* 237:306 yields 231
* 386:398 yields 224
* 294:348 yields 232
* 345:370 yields 144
